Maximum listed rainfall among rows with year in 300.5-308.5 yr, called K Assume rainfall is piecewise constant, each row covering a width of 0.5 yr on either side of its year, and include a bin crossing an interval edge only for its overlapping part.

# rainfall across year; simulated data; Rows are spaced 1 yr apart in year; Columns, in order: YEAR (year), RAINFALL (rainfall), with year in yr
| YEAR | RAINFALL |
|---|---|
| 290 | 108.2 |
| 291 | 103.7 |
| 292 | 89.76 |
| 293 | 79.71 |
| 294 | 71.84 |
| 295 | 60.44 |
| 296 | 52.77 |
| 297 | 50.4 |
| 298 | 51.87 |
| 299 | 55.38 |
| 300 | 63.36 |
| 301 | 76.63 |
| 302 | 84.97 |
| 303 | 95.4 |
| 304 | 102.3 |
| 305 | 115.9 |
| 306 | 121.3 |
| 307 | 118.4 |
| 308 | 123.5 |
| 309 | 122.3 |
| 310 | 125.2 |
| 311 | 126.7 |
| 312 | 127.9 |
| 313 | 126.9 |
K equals 123.5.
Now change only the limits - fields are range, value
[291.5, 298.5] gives 89.76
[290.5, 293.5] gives 103.7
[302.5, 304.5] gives 102.3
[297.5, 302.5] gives 84.97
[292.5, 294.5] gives 79.71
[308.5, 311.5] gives 126.7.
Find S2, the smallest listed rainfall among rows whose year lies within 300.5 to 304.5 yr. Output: 76.63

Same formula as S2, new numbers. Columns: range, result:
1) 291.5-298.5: 50.4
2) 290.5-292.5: 89.76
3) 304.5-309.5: 115.9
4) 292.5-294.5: 71.84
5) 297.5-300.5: 51.87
